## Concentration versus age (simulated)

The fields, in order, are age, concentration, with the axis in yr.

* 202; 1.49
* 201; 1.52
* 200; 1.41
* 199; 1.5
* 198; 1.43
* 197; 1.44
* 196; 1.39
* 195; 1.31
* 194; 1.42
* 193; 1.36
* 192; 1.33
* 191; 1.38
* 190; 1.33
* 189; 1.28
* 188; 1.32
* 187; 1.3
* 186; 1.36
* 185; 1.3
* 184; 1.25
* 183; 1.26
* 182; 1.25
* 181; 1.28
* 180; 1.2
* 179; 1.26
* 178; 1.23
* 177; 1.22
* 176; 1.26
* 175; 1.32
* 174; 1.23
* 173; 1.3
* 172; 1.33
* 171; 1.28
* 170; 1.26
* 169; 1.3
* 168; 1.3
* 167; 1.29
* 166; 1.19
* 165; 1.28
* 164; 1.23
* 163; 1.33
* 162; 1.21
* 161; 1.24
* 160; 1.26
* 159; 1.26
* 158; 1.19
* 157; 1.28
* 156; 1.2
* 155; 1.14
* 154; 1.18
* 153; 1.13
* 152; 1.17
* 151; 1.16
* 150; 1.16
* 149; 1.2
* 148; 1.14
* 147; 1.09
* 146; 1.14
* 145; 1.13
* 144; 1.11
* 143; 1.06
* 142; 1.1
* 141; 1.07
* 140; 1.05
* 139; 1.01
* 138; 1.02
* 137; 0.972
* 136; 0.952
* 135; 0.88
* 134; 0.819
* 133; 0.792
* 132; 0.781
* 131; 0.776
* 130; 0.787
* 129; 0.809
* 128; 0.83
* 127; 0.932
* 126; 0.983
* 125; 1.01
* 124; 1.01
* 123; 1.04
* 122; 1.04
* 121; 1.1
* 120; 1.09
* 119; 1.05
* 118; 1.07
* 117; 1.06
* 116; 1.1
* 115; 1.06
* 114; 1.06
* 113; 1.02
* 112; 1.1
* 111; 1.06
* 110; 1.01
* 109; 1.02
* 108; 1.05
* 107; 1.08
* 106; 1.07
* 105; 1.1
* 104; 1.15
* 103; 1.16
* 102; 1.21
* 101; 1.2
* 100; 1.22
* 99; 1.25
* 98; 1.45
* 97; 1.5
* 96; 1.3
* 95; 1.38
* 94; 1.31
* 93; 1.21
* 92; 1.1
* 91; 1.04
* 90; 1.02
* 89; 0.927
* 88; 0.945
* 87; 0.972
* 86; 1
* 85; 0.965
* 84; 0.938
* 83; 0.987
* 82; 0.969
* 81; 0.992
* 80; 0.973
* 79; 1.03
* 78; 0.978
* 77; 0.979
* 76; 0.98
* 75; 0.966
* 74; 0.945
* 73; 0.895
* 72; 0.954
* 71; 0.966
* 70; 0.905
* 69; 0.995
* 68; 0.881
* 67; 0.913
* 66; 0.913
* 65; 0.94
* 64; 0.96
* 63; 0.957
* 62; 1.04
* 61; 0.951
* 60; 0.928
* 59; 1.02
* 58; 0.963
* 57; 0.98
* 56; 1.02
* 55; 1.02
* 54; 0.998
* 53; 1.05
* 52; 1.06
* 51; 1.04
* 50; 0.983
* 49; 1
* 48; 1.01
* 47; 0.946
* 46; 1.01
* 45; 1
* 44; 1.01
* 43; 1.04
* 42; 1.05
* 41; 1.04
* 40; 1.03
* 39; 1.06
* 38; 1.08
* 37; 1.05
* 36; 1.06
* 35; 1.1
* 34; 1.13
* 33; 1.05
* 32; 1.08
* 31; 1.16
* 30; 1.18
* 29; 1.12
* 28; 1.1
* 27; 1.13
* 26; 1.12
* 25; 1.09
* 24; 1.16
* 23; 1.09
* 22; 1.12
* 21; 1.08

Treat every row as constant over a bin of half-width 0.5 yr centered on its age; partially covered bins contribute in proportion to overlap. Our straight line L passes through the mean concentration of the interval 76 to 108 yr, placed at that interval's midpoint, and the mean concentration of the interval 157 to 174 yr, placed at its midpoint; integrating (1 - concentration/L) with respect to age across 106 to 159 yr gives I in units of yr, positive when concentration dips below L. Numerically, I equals 6.8 yr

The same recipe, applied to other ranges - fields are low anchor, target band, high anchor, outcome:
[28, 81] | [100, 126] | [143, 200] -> 1.3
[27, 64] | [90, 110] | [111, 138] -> -4.0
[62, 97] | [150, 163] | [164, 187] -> 0.2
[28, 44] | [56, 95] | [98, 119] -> 3.8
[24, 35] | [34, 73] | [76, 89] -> 2.0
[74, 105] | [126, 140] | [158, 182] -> 3.6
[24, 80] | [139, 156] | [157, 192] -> 1.3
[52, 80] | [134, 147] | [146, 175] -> 1.5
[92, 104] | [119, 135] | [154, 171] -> 4.3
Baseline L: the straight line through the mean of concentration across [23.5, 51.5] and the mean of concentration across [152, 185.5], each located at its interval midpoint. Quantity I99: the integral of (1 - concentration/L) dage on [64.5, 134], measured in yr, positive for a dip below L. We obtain 7.2 yr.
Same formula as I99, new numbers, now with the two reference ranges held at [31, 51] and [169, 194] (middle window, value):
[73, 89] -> 2.0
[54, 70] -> 1.7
